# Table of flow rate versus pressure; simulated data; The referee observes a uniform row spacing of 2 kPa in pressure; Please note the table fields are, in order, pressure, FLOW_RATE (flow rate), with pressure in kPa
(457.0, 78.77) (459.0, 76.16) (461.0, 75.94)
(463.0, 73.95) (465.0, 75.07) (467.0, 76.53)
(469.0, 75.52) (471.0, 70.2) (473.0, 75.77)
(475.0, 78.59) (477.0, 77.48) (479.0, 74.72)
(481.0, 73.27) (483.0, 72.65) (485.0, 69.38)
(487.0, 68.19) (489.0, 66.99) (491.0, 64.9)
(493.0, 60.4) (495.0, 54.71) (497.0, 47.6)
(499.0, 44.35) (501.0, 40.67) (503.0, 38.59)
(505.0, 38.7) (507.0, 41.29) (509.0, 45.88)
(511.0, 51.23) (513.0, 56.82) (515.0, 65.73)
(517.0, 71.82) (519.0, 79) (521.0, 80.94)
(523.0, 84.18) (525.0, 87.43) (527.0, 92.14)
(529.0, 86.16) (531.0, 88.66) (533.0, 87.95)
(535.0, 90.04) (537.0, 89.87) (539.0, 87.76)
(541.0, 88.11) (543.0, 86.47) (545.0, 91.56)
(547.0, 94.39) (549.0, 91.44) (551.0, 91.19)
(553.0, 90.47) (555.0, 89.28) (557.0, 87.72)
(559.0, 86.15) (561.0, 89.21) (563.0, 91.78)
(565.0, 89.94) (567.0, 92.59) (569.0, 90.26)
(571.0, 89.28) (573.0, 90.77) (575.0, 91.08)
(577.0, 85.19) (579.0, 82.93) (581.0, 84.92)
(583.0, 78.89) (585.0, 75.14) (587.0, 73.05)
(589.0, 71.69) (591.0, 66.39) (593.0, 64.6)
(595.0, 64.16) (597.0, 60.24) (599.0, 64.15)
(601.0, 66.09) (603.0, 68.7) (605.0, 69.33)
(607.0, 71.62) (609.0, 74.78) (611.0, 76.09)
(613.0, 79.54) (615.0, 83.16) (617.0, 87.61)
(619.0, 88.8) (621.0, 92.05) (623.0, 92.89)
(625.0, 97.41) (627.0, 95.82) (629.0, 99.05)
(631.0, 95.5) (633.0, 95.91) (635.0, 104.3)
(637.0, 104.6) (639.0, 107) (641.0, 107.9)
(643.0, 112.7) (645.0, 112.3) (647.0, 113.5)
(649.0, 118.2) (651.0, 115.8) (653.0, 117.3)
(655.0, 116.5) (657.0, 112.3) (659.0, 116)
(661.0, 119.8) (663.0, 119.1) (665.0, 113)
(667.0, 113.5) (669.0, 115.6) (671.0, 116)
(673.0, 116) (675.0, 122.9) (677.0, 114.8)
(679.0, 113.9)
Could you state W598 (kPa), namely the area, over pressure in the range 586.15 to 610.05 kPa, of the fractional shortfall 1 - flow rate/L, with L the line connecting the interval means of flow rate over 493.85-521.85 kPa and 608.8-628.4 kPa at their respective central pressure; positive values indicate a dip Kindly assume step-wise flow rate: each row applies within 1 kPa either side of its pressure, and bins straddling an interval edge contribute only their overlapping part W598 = 3.9 kPa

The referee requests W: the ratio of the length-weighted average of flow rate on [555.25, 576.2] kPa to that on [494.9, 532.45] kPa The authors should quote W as 1.42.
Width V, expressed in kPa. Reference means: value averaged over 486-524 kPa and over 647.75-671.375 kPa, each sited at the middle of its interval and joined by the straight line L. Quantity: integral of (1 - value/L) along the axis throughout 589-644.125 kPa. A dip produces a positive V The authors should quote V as 8.76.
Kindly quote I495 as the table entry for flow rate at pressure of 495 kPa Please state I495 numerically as 54.71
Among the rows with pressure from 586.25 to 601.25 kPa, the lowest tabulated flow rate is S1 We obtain 60.24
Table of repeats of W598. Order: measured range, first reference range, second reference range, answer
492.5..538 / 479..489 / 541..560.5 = 8.01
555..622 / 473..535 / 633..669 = 9.21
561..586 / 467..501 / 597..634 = -3.07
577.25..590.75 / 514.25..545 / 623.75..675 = 2.63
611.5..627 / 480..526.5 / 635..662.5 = 2.10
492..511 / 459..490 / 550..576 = 7.85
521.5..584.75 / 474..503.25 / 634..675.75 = -4.78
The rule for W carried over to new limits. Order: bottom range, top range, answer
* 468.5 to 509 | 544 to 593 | 1.40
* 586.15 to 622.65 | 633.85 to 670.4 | 1.53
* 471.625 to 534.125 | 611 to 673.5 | 1.58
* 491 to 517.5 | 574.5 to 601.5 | 1.44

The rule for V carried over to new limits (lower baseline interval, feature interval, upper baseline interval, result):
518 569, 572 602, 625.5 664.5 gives 7.0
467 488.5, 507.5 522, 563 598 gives 2.3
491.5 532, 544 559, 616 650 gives -3.0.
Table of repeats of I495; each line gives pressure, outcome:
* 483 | 72.65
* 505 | 38.7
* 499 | 44.35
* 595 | 64.16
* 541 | 88.11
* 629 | 99.05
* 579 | 82.93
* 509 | 45.88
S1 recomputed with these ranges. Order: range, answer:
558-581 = 82.93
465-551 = 38.59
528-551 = 86.16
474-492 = 64.9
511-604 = 51.23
